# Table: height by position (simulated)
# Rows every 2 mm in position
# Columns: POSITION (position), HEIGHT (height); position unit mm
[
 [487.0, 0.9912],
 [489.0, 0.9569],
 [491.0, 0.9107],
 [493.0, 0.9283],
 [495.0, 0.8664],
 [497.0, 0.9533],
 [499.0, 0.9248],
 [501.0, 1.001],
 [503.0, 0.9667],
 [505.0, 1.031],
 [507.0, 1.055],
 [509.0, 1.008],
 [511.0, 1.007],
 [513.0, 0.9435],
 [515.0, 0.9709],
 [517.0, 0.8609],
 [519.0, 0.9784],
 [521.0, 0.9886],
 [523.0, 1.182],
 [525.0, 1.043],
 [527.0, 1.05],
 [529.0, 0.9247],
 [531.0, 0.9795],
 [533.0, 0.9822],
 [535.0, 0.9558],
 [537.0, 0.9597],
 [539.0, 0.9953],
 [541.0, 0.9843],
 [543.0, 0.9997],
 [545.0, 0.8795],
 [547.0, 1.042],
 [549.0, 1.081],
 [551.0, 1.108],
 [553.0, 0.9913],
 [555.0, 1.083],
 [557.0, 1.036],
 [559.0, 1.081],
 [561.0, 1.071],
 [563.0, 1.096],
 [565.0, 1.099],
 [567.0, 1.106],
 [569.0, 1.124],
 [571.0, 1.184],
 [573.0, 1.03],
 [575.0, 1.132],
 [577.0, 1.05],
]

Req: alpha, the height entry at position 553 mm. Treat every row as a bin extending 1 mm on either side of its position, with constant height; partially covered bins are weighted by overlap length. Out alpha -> 0.9913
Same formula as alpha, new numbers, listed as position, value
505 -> 1.031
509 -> 1.008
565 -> 1.099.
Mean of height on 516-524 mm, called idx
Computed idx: 1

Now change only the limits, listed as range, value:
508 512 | 1.01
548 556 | 1.07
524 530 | 1.01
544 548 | 0.961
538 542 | 0.99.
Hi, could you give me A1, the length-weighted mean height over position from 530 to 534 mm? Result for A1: 0.981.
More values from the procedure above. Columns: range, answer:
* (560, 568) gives 1.09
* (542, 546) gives 0.94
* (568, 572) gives 1.15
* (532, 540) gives 0.973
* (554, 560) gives 1.07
